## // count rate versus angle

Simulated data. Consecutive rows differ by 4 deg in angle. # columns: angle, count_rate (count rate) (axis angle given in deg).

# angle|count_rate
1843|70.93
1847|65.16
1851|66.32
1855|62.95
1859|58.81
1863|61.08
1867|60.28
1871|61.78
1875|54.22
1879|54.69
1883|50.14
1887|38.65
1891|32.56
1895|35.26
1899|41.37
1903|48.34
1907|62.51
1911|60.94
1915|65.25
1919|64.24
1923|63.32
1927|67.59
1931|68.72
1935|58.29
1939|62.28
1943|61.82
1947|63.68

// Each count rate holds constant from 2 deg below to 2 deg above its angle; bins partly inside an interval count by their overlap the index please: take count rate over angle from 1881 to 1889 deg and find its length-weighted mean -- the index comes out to 44.4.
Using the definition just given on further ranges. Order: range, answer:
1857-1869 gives 60.1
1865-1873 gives 61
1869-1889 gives 51.9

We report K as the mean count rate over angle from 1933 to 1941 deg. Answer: 60.3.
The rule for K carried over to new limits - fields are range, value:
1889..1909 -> 44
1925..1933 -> 68.2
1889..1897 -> 33.9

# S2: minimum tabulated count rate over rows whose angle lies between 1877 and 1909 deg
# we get 32.56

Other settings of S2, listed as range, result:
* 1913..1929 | 63.32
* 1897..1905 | 41.37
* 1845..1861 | 58.81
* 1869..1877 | 54.22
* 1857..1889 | 38.65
